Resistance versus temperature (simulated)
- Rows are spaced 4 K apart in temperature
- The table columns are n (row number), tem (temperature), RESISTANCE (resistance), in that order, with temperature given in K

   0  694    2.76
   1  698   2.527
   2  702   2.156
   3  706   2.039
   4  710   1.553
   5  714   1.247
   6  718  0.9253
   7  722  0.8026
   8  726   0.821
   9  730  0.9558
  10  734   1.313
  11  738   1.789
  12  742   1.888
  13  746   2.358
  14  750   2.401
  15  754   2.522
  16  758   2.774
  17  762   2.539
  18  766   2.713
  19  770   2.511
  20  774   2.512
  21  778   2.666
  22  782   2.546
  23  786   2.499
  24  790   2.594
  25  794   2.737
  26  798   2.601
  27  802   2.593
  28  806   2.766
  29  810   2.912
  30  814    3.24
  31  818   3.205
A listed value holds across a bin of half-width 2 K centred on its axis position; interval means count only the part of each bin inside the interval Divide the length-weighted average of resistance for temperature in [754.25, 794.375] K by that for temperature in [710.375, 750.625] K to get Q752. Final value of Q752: 1.8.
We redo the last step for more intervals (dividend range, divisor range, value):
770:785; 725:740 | 2.06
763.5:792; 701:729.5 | 1.96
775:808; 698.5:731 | 1.90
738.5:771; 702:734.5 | 1.93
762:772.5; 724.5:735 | 2.56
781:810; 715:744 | 2.18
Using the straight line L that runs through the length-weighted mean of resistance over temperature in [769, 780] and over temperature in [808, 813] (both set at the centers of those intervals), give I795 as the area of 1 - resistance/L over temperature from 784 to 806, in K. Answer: 1.4 K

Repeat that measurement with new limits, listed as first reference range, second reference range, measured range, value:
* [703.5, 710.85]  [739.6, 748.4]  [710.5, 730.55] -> 9.8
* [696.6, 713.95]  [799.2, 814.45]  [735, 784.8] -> 0.4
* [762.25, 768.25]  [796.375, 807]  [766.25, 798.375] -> 0.7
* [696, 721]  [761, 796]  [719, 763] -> 7.5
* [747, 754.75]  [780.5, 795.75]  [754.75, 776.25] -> -0.9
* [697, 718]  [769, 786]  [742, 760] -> -1.4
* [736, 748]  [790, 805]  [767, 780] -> -1.1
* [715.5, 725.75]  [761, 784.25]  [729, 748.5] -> -2.8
